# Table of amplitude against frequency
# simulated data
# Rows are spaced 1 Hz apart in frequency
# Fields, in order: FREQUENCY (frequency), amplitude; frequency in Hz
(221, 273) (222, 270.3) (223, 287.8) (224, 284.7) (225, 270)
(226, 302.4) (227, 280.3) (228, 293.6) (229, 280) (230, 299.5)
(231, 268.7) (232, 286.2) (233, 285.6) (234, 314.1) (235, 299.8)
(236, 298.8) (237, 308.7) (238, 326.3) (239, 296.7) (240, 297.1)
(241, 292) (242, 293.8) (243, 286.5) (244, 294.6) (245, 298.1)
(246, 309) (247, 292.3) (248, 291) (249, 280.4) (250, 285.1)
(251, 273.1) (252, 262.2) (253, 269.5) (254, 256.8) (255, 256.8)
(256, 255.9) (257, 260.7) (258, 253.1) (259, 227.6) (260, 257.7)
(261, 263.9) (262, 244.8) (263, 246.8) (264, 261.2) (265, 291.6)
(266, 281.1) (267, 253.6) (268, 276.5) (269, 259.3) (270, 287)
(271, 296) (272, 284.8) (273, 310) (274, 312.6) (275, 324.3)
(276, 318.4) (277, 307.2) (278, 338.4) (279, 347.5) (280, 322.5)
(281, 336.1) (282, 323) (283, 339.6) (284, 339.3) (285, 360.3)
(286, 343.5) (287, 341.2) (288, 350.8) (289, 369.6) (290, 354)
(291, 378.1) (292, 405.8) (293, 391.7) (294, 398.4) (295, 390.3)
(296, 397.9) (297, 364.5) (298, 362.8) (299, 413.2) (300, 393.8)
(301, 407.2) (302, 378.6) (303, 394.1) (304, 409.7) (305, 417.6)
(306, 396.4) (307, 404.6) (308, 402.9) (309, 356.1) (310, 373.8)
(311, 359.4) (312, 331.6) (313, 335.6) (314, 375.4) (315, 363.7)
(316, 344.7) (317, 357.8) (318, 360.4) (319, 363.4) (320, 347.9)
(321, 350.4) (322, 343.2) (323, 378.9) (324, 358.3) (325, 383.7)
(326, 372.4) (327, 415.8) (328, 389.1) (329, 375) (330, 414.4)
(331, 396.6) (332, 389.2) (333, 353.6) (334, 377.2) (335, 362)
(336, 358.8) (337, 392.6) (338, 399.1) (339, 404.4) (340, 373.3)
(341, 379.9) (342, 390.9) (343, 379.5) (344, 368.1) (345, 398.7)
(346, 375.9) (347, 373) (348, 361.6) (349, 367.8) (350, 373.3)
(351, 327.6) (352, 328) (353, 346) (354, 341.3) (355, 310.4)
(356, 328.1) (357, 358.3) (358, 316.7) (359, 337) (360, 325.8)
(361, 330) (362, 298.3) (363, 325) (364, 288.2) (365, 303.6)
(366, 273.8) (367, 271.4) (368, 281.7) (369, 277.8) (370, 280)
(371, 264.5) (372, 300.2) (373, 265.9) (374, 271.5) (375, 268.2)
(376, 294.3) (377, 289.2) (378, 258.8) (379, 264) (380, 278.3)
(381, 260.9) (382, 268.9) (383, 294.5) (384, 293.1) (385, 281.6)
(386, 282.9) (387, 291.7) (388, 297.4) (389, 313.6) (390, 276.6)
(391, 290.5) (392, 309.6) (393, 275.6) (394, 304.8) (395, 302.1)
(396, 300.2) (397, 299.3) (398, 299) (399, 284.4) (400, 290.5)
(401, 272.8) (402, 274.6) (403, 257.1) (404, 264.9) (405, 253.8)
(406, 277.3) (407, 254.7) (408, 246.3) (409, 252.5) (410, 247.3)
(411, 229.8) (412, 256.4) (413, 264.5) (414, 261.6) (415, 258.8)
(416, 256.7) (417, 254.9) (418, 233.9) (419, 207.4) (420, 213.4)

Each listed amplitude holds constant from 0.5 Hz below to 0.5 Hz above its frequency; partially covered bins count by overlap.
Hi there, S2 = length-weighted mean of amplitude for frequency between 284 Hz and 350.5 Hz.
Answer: 376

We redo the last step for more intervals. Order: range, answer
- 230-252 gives 294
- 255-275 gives 271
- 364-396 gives 284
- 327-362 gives 365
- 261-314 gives 343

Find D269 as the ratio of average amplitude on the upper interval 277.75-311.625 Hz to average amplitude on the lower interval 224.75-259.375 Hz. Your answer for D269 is 1.31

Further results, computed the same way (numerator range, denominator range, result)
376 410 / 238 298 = 0.91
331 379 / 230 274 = 1.19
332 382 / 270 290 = 1.00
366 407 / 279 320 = 0.76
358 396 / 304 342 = 0.77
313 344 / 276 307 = 1.01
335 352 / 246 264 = 1.42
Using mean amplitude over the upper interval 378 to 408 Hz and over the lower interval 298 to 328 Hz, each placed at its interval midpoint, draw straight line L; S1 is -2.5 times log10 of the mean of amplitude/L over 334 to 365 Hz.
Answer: -0.064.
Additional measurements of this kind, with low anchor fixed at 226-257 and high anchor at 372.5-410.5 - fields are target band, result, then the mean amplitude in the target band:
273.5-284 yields -0.15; 328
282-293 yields -0.25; 358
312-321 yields -0.24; 354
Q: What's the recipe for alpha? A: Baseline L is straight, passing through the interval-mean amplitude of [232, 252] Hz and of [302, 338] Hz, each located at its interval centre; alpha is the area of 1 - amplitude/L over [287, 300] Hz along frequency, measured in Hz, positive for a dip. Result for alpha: -1.2 Hz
